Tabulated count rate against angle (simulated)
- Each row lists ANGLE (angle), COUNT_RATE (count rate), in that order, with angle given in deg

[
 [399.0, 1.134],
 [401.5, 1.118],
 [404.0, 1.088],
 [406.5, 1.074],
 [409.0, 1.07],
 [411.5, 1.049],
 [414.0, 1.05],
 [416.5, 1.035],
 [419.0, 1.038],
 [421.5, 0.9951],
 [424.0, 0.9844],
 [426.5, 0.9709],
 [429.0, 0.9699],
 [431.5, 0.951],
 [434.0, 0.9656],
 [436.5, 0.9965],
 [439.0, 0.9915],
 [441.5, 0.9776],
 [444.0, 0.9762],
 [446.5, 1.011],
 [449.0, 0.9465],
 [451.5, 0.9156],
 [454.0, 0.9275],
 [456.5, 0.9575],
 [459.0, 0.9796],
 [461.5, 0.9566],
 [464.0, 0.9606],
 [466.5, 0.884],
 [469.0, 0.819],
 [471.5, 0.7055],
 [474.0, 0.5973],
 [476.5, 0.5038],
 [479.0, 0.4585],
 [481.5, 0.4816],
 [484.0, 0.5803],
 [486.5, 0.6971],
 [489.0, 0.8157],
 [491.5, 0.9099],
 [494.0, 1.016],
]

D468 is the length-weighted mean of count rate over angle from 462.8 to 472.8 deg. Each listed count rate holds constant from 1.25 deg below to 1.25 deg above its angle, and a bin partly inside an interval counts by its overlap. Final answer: 0.84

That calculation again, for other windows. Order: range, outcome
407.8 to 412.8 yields 1.06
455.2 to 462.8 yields 0.964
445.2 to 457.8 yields 0.952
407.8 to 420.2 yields 1.05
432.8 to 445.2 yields 0.982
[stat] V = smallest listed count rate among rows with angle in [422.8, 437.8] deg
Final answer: 0.951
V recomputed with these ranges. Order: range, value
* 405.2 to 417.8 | 1.035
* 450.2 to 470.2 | 0.819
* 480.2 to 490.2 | 0.4816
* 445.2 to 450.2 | 0.9465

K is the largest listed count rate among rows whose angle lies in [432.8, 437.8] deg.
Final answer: 0.9965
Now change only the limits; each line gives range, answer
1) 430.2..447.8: 1.011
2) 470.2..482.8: 0.7055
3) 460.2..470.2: 0.9606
